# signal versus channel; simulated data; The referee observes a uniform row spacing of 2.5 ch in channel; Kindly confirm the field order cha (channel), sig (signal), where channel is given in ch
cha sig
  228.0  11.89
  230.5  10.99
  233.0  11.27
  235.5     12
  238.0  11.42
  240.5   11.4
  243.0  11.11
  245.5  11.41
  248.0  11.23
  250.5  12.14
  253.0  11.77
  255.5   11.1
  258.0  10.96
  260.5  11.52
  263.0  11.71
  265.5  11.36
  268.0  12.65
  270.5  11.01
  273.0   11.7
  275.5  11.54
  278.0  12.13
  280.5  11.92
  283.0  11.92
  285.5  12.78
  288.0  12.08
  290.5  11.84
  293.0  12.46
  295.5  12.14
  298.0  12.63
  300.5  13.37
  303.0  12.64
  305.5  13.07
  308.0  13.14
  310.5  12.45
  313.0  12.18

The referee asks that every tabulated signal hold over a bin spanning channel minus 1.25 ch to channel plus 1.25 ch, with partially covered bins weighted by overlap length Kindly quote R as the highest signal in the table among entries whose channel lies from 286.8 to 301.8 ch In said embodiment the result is 13.37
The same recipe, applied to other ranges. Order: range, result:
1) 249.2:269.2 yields 12.65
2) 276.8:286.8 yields 12.78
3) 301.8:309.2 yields 13.14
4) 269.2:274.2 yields 11.7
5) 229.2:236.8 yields 12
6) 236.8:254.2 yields 12.14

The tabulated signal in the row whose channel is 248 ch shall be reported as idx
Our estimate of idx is 11.23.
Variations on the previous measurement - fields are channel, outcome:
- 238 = 11.42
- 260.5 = 11.52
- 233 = 11.27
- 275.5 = 11.54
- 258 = 10.96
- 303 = 12.64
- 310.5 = 12.45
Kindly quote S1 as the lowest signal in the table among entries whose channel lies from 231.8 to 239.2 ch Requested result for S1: 11.27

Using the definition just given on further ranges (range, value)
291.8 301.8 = 12.14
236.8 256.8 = 11.1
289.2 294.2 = 11.84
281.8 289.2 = 11.92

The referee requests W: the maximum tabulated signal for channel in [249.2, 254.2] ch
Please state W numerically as 12.14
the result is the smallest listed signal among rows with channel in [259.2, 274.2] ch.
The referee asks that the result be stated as 11.01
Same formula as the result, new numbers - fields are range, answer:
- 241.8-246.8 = 11.11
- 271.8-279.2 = 11.54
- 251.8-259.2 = 10.96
